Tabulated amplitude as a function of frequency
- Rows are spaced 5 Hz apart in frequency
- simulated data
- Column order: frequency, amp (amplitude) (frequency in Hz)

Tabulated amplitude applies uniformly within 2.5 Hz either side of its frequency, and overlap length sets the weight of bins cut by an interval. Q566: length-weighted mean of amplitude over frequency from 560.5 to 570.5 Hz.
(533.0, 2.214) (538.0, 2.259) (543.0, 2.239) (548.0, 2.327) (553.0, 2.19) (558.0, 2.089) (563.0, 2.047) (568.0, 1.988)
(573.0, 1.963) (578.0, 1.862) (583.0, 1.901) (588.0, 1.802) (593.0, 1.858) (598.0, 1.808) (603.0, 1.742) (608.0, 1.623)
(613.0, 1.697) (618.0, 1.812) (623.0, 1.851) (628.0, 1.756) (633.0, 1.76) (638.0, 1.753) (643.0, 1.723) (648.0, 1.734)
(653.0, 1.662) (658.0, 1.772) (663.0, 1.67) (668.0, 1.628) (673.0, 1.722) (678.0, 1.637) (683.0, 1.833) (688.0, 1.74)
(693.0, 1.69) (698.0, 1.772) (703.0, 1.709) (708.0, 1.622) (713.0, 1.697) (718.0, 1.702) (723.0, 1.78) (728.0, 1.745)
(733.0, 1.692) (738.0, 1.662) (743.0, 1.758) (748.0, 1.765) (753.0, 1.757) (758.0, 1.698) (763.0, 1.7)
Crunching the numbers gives 2.02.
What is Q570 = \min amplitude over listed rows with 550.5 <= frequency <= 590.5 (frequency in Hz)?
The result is 1.802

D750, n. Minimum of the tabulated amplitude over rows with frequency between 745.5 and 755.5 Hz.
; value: 1.757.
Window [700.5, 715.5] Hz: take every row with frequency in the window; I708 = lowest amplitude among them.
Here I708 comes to 1.622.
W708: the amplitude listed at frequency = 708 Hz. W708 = 1.622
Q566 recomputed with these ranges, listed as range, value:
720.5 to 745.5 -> 1.73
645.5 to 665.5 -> 1.71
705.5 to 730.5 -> 1.71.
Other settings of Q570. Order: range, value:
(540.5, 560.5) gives 2.089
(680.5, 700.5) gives 1.69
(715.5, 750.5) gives 1.662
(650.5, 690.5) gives 1.628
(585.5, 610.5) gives 1.623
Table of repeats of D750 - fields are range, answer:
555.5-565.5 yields 2.047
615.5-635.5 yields 1.756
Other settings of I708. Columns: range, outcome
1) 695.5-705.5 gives 1.709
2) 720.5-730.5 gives 1.745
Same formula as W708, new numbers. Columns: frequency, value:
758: 1.698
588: 1.802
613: 1.697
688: 1.74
